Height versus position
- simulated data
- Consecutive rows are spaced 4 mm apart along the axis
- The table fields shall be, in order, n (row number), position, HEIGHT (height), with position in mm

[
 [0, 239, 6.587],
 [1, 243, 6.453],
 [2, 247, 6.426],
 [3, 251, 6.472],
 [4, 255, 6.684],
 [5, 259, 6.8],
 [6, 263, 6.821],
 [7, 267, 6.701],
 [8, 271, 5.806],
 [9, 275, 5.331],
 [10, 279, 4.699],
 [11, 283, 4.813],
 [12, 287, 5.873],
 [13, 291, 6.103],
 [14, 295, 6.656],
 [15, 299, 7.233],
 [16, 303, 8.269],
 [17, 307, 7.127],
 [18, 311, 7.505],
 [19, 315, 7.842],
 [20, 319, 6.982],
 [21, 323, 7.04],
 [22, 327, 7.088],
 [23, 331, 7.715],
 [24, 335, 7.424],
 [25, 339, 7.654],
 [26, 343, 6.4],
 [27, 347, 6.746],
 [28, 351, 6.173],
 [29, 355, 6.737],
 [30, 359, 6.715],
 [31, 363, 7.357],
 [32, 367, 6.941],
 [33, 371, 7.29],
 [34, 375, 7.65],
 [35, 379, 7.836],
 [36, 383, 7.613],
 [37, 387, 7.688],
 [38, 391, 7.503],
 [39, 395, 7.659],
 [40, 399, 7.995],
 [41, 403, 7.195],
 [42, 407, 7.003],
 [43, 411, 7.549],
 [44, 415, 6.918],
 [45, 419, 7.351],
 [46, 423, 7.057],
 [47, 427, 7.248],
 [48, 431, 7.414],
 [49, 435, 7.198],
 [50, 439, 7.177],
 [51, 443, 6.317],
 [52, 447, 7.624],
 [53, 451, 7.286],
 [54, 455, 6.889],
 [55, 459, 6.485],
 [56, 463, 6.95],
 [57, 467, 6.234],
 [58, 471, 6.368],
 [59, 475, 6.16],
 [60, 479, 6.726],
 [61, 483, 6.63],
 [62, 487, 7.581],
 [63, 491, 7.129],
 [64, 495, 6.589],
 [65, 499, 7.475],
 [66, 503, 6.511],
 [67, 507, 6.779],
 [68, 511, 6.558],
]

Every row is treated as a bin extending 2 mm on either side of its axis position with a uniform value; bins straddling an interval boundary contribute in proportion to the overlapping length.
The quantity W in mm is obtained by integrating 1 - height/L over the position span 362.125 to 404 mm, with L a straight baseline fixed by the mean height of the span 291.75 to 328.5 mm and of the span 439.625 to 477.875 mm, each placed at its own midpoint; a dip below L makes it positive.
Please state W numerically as -3.2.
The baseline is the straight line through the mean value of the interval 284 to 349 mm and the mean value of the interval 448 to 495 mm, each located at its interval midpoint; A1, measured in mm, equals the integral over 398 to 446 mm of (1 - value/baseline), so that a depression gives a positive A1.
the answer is -2.3 mm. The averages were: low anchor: 7.07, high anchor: 6.78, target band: 7.19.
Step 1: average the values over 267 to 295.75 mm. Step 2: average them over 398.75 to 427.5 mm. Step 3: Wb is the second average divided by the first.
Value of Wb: 1.3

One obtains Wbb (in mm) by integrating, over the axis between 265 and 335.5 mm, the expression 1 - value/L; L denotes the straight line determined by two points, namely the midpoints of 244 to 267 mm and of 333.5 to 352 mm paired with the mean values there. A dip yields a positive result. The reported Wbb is 1.22 mm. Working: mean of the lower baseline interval 6.64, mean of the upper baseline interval 6.9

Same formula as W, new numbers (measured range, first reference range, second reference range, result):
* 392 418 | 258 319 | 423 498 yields -2.4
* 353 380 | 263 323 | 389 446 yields -0.9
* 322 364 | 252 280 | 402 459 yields -2.3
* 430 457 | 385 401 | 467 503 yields 0.3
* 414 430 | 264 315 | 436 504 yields -1.1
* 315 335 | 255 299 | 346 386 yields -2.0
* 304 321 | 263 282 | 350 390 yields -2.9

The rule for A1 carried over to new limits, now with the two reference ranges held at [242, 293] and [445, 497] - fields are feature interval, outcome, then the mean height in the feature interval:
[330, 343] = -2.2 mm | 7.4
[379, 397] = -3.1 mm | 7.64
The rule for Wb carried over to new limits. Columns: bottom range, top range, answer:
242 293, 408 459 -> 1.18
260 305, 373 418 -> 1.21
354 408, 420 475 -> 0.94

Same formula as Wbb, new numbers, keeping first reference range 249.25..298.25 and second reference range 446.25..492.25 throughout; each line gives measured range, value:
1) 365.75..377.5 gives -1.6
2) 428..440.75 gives -1.1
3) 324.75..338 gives -2.3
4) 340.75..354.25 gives -0.3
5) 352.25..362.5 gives -0.6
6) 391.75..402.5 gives -1.9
